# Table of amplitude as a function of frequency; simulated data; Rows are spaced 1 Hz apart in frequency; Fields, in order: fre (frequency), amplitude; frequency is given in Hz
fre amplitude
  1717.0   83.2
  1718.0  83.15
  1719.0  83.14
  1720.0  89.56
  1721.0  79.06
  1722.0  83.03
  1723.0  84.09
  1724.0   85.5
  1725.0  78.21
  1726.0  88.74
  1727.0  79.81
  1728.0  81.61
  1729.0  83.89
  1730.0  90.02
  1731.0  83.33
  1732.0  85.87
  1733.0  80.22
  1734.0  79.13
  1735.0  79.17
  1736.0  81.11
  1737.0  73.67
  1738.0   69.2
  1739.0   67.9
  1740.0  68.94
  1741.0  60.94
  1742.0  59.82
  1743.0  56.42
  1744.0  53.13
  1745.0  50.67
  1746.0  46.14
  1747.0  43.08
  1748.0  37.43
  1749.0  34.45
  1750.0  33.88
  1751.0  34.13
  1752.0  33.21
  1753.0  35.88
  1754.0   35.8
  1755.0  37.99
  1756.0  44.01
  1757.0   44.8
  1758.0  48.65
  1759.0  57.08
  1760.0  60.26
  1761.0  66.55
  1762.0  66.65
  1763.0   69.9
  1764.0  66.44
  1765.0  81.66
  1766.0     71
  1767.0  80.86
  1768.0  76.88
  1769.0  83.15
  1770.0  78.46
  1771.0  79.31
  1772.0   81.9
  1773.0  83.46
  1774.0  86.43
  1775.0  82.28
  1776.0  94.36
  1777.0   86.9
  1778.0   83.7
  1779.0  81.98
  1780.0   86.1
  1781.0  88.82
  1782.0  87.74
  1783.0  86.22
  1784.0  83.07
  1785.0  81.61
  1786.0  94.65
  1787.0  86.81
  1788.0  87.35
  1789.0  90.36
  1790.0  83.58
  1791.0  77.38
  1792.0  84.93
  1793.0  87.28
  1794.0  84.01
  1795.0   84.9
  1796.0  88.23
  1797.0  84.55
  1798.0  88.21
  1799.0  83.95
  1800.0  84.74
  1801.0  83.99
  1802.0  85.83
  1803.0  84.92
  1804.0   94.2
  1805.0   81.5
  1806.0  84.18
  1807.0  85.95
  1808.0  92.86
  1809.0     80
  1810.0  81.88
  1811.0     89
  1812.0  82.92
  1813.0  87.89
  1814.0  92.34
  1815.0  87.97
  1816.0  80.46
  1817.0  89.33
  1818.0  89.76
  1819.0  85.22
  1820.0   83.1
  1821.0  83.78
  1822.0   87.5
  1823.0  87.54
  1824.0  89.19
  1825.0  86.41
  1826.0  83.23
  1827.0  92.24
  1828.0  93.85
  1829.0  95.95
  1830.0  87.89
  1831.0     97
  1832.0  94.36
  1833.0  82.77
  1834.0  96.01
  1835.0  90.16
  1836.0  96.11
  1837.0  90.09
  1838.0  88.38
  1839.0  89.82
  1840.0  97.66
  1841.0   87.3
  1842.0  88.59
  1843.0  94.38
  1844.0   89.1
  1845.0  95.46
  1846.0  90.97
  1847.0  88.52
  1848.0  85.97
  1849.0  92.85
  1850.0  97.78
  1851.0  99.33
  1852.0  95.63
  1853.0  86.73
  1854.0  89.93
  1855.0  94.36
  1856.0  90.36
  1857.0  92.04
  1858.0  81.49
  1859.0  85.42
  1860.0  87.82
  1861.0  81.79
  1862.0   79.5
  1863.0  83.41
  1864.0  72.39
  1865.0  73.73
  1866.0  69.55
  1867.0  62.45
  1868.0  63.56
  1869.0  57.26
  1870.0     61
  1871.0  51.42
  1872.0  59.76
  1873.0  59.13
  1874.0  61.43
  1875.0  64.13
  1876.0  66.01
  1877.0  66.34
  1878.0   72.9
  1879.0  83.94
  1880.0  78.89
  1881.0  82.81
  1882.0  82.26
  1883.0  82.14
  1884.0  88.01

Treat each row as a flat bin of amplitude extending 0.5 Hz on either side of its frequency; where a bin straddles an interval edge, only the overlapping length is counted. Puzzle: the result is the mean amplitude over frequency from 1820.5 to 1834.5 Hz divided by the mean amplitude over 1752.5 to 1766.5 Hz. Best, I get 1.6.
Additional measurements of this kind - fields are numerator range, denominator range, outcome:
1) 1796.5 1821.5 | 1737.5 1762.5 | 1.72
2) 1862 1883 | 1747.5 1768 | 1.31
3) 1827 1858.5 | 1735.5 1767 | 1.67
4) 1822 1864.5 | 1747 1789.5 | 1.30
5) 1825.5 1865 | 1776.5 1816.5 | 1.05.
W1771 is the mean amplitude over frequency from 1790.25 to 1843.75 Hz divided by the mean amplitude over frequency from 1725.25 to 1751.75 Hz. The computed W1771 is 1.34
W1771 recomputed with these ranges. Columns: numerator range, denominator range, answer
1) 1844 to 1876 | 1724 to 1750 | 1.16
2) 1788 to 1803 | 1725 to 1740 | 1.07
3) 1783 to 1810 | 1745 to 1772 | 1.53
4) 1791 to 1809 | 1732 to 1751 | 1.43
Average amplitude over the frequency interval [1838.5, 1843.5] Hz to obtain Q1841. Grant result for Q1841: 91.5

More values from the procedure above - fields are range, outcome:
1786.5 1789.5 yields 88.2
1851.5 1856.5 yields 91.4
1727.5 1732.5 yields 84.9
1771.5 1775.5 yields 83.5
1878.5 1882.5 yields 82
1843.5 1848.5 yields 90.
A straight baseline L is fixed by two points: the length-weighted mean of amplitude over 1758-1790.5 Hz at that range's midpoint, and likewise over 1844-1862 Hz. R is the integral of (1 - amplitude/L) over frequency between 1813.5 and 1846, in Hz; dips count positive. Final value -1.0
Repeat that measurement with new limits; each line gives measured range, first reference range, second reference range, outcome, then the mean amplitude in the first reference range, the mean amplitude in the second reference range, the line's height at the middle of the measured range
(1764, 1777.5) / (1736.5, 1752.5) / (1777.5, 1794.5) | -1.55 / 51.4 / 85.6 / 73.1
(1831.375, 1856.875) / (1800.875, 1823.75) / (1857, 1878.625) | -4.90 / 86.2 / 70.2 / 77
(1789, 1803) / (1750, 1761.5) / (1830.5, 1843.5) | -3.49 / 44.8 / 91.7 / 68.1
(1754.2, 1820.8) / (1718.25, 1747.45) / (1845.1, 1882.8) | -3.94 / 74.1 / 78.4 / 75.9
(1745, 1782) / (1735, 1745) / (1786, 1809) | 5.30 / 65.6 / 86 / 73.9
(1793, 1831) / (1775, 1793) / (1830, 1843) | 0.90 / 86.1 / 91.5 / 89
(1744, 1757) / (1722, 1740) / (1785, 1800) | 6.72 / 80.4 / 86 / 82.2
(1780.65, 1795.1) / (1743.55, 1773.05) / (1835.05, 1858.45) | -3.71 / 56.8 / 91.4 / 68.4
